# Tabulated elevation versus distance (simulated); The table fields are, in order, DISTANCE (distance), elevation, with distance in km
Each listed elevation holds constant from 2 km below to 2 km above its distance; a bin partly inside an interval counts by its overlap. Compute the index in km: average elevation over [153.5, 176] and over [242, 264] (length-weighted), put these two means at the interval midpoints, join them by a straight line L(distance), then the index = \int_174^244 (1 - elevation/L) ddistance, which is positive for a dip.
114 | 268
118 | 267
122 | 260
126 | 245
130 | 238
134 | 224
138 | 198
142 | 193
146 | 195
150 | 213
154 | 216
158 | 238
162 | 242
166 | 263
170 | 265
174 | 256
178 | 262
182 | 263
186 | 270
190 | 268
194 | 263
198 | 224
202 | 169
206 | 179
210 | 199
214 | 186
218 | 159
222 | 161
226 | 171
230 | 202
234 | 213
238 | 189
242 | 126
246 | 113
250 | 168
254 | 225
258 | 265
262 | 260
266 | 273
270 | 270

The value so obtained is 5.5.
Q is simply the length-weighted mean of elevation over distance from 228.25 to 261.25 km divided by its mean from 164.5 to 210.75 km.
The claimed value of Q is 0.79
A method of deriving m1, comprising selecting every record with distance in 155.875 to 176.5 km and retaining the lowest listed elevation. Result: 238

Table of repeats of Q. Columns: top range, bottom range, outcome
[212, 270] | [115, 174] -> 0.84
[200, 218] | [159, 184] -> 0.70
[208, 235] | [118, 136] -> 0.75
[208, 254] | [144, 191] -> 0.71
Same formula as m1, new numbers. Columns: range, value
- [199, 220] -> 159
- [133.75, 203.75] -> 169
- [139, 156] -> 193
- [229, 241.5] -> 189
